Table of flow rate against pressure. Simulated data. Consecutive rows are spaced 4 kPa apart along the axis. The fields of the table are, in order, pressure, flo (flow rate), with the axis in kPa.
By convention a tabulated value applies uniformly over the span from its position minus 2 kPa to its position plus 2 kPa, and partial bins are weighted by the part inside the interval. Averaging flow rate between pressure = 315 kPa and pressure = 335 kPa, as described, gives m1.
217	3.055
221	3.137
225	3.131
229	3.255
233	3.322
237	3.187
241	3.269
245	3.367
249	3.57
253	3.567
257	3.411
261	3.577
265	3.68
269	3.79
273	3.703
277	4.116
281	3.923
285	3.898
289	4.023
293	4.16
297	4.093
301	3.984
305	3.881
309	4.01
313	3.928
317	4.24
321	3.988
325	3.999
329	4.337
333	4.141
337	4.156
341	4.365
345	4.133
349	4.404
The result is 4.14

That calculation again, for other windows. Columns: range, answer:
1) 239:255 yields 3.44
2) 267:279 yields 3.87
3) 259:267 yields 3.63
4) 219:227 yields 3.13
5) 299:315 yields 3.95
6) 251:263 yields 3.52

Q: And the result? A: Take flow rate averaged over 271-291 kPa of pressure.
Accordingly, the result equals 3.93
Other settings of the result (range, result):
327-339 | 4.21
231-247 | 3.29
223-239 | 3.22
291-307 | 4.03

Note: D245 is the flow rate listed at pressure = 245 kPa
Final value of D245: 3.367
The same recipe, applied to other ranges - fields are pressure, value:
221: 3.137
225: 3.131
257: 3.411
